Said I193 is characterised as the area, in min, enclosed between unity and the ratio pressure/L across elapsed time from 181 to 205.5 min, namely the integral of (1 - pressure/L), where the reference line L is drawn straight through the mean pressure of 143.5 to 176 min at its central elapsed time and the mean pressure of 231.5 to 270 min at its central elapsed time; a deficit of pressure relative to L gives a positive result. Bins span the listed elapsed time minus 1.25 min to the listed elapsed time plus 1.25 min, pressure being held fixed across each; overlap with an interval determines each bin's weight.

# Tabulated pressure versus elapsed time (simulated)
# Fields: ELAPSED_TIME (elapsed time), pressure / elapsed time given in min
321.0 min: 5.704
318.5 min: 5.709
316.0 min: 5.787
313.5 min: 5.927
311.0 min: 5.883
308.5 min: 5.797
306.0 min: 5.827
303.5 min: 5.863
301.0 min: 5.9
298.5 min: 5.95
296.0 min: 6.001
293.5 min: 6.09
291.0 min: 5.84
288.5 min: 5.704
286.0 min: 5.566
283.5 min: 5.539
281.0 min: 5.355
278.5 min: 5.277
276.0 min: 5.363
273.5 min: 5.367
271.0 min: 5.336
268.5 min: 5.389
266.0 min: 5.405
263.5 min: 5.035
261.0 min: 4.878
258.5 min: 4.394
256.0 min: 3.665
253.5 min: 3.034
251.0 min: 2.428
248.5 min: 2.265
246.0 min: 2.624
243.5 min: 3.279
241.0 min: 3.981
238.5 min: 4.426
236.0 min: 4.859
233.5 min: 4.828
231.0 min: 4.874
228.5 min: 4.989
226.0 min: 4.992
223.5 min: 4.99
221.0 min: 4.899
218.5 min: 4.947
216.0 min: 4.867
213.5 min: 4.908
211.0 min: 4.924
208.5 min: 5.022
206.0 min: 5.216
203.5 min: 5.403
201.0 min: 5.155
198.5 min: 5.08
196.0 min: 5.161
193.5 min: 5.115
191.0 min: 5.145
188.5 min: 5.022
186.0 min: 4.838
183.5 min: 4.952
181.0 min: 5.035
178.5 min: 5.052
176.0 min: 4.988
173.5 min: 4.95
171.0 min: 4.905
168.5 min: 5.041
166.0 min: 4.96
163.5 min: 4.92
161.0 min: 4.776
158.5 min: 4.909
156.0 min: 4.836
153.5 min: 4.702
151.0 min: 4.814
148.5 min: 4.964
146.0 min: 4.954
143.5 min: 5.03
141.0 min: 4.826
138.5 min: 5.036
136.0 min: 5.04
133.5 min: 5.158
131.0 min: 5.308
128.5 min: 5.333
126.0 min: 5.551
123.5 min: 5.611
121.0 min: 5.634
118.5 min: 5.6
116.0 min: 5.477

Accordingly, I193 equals -2.7 min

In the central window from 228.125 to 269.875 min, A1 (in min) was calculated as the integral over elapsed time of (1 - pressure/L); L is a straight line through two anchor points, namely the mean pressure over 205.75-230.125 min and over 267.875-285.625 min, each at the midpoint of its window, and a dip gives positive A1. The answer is 8.6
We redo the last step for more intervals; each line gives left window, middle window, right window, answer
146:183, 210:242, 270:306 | 2.87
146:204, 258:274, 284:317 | 1.36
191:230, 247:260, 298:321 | 5.34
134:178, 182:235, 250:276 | -3.02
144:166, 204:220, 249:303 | -0.08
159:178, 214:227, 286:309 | 0.92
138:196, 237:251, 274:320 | 5.56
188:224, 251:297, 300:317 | 4.10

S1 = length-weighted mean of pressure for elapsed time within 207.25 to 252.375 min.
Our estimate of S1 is 4.34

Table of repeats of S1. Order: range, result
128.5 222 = 5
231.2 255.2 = 3.59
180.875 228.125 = 5.03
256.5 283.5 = 5.15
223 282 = 4.45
